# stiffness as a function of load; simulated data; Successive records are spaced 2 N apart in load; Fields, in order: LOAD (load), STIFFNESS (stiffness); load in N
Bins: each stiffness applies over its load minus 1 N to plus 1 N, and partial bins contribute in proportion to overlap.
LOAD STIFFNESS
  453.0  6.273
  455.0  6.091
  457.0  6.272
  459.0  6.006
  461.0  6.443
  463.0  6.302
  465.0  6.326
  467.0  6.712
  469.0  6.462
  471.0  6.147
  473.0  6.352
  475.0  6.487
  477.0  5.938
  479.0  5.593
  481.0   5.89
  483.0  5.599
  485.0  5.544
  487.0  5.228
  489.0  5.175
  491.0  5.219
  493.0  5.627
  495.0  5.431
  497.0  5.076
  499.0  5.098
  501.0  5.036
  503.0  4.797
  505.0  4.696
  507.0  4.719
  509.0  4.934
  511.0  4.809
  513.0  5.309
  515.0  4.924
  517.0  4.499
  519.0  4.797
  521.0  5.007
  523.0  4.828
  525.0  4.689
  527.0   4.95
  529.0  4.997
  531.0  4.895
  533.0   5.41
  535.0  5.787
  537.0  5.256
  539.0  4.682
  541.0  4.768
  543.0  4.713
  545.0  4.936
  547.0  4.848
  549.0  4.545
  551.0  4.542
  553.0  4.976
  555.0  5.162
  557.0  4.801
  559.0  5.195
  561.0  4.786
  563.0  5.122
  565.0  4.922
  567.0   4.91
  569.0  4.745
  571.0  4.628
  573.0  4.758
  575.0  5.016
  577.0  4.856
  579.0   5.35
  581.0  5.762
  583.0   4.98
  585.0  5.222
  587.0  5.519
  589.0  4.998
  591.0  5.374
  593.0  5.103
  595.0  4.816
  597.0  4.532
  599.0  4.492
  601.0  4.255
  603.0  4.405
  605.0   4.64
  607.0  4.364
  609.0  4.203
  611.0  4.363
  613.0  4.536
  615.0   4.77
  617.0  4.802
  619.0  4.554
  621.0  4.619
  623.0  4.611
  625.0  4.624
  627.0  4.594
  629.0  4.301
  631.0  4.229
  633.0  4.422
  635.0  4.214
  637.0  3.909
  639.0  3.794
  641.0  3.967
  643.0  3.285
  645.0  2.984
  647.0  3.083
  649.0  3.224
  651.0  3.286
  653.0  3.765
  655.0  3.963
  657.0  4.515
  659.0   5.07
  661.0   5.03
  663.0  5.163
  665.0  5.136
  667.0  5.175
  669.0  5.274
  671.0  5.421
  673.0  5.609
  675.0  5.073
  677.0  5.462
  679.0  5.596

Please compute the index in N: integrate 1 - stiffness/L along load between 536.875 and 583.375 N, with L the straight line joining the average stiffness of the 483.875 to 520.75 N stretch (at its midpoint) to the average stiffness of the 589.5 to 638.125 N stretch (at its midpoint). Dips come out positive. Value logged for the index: -1.4 N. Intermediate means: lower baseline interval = 5.05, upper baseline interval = 4.53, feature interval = 4.92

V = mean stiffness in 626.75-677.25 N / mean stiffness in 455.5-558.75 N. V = 0.8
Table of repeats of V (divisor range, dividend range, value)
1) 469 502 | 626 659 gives 0.69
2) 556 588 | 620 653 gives 0.78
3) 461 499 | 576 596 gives 0.89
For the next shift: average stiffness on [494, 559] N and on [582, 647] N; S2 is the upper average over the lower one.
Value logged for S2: 0.9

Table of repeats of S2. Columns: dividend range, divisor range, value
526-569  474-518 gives 0.94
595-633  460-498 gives 0.77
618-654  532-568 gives 0.80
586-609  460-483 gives 0.76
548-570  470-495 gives 0.85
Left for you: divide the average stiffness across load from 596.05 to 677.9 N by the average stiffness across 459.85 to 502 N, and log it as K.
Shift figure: 0.8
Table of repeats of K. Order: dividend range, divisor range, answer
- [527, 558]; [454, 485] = 0.81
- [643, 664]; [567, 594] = 0.78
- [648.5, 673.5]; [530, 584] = 0.94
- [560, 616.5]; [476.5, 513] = 0.92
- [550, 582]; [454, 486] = 0.81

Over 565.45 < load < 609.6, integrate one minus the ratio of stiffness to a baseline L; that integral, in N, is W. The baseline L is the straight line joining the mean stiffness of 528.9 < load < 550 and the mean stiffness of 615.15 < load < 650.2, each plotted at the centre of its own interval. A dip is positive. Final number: -3.37 N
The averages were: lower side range 4.98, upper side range 4.08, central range 4.87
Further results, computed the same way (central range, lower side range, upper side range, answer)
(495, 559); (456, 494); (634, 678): 6.7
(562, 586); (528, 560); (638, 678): -1.0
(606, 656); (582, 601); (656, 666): 8.8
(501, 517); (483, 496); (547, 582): 1.2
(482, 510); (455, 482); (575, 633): 3.6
